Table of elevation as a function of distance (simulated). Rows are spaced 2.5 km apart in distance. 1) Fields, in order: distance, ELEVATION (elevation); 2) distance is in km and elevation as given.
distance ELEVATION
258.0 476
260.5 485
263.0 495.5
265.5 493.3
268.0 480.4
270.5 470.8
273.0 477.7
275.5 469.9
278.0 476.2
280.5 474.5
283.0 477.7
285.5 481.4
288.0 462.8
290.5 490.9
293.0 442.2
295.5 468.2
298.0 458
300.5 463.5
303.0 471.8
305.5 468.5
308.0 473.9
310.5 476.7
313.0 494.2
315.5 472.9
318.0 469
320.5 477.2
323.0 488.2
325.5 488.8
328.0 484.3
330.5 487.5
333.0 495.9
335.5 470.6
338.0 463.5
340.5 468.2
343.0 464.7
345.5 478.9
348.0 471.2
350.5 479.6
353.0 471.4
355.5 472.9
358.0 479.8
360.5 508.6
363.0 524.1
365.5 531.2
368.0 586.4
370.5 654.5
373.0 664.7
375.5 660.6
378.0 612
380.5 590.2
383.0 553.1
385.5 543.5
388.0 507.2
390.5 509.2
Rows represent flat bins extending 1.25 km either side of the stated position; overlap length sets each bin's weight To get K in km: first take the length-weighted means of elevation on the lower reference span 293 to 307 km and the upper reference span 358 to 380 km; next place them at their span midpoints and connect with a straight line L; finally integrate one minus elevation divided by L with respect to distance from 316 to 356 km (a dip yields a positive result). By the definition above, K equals 3.8 km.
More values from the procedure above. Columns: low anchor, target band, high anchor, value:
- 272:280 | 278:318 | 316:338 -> 0.5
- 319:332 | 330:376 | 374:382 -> 3.4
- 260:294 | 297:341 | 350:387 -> 3.2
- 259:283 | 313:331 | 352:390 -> 1.3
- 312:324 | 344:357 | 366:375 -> 2.2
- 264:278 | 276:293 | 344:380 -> 0.5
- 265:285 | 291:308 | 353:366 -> 0.7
